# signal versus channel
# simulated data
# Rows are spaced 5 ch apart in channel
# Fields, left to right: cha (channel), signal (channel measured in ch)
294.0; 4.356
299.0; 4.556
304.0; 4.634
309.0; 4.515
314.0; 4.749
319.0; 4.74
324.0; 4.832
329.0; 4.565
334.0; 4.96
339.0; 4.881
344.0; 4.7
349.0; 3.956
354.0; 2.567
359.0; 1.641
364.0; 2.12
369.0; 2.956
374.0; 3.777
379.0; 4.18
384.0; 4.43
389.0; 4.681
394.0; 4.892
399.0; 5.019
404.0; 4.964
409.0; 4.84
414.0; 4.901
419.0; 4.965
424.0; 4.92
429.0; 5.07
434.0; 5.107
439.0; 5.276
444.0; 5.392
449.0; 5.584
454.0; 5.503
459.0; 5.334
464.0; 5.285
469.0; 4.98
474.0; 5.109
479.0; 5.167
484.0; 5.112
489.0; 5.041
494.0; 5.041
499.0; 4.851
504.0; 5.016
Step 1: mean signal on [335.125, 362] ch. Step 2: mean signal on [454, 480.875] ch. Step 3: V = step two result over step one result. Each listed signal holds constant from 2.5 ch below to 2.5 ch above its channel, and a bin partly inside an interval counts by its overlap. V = 1.4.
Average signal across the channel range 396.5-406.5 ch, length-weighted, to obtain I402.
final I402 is 4.99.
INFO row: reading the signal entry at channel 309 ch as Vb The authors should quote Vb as 4.515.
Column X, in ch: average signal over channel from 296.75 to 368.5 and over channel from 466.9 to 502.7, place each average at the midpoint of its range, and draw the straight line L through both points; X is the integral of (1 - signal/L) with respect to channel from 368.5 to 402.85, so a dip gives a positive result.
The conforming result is 0.3 ch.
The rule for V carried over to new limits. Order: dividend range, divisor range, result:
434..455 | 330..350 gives 1.16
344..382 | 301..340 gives 0.67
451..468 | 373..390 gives 1.25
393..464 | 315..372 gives 1.34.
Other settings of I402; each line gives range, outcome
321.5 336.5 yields 4.79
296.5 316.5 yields 4.61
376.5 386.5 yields 4.3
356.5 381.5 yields 2.93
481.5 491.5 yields 5.08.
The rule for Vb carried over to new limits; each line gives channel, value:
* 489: 5.041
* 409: 4.84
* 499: 4.851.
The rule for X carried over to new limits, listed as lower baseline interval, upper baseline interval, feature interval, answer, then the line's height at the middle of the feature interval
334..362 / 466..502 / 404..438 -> -4.5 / 4.4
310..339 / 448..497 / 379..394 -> 1.2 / 4.95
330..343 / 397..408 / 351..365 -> 7.8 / 4.89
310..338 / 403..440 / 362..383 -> 6.5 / 4.88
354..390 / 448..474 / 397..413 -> -3.6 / 4.03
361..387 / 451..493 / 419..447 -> -3.9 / 4.51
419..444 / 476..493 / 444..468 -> -1.4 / 5.11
